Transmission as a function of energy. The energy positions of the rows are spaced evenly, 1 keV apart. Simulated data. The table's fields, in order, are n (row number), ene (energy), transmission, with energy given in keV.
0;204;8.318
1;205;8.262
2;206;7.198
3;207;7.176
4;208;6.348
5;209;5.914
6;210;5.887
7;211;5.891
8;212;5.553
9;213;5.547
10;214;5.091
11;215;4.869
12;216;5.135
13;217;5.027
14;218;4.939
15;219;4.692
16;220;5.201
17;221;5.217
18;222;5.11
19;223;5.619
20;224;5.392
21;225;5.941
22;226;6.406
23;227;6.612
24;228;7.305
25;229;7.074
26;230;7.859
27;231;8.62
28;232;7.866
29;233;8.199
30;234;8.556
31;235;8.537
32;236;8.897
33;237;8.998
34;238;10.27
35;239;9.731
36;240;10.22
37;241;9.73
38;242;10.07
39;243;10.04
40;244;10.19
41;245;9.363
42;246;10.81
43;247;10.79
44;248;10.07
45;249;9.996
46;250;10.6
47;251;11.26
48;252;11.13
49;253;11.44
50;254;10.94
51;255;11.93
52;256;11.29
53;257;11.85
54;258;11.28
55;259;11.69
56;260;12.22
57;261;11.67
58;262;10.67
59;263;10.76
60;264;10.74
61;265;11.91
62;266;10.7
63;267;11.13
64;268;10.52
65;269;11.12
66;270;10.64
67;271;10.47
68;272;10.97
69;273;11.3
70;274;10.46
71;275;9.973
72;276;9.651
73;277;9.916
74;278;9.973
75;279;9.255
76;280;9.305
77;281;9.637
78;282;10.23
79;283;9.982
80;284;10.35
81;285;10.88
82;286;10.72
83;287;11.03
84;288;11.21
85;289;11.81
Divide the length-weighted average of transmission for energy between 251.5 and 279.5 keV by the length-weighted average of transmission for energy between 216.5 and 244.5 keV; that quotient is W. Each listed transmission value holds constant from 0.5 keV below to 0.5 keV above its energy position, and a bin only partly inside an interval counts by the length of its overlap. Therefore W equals 1.44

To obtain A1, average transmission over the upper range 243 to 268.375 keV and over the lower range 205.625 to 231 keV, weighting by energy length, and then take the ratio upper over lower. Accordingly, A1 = 1.85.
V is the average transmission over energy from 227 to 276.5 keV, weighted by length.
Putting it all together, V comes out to 10.2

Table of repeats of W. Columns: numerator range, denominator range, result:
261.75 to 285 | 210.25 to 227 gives 1.93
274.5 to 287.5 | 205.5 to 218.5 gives 1.76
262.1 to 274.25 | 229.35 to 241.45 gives 1.22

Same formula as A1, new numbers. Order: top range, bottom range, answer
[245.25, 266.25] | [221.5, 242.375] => 1.40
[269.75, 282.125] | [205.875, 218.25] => 1.77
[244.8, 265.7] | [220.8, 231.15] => 1.72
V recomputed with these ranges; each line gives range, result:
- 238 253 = 10.3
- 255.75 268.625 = 11.3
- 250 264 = 11.3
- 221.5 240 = 7.68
